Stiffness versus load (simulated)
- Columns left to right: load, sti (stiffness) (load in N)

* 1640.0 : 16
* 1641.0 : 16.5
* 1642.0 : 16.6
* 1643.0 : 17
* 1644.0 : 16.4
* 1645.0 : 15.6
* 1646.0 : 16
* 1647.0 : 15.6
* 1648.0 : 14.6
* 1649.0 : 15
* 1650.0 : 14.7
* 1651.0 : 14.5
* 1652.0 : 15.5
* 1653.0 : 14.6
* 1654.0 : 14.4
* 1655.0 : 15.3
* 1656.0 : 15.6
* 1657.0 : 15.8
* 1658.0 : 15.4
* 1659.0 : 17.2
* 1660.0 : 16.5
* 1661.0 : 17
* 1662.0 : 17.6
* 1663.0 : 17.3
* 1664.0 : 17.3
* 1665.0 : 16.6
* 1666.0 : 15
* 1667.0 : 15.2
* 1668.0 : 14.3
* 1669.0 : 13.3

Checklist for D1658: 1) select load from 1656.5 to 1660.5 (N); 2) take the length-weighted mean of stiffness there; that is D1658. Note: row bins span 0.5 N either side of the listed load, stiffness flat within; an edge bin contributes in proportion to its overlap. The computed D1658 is 16.2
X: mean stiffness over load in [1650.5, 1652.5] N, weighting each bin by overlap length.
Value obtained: 15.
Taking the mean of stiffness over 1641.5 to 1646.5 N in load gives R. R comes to 16.3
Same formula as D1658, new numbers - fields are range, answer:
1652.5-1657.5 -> 15.1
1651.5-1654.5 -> 14.8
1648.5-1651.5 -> 14.7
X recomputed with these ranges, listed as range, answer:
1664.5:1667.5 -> 15.6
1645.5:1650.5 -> 15.2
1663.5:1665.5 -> 17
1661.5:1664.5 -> 17.4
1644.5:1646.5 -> 15.8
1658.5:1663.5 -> 17.1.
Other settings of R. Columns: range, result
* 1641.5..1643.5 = 16.8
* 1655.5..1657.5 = 15.7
